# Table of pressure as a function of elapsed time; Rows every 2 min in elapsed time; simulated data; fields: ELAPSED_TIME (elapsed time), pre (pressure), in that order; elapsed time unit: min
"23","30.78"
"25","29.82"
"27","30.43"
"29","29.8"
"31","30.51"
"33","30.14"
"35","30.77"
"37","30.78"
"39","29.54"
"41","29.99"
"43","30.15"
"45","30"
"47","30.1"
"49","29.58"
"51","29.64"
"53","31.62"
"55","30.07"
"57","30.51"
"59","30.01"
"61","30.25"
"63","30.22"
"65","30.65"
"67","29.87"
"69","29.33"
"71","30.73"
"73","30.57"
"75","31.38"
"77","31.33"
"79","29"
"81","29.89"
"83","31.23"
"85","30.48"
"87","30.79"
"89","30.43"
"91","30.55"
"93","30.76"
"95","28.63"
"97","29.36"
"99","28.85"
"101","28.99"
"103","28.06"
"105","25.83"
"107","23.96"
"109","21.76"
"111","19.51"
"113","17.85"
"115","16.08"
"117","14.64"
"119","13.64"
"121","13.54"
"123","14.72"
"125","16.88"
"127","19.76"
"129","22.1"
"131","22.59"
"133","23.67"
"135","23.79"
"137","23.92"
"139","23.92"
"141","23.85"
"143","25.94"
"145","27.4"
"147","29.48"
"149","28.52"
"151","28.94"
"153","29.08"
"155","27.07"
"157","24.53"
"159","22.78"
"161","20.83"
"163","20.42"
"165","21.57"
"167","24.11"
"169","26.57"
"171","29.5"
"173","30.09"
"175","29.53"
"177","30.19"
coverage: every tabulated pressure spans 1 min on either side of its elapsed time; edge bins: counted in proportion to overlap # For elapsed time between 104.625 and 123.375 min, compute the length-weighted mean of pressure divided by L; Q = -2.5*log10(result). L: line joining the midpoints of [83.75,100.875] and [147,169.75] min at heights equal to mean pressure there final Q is 0.496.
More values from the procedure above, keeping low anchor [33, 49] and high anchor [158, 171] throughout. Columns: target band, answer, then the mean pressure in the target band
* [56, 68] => -0.05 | 30.3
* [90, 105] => -0.08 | 29.1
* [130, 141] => 0.06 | 23.6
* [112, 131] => 0.45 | 16.9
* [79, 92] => -0.10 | 30.4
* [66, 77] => -0.07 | 30.5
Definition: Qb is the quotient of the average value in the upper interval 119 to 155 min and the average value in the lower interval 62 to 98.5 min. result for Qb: 0.8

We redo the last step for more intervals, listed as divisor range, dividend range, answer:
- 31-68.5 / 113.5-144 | 0.66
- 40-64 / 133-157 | 0.87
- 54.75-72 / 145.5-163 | 0.86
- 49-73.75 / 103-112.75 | 0.76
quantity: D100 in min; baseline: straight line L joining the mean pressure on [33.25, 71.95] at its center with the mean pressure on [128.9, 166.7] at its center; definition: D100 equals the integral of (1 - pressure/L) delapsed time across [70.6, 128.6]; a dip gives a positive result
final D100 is 5.6 min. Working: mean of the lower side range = 30.2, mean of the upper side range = 24.8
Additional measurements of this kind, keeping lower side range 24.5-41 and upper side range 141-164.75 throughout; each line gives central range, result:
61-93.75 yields -2.2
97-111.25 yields 0.9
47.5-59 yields -0.3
